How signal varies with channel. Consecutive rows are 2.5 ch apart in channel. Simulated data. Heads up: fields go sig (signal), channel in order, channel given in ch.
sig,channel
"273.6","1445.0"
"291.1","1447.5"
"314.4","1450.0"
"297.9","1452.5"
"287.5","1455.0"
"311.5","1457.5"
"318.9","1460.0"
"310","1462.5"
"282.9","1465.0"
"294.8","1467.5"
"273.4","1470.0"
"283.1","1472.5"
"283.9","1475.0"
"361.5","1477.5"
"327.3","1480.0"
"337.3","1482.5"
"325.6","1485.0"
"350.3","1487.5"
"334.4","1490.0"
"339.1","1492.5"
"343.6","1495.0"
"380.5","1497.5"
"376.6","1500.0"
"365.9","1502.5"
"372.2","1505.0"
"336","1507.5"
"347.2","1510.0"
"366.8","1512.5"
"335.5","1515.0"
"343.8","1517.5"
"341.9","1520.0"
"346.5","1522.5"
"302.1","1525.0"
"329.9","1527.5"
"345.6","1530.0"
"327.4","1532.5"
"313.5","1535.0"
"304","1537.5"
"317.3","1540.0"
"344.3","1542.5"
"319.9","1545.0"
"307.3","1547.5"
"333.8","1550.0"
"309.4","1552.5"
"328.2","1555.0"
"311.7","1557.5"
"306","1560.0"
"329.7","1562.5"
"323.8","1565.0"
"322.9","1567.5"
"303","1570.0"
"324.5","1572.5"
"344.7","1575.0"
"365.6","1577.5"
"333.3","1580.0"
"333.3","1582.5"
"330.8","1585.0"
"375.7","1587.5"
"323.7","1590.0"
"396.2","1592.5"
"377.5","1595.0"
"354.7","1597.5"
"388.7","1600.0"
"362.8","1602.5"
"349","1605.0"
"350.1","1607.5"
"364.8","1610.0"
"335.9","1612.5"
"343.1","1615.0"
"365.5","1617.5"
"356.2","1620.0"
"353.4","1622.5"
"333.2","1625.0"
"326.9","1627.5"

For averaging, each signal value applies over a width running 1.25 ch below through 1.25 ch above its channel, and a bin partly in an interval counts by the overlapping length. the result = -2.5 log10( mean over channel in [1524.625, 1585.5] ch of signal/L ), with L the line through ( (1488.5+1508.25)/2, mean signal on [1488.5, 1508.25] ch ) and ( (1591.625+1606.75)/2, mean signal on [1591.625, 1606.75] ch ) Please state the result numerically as 0.12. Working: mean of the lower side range 356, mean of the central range 325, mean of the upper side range 370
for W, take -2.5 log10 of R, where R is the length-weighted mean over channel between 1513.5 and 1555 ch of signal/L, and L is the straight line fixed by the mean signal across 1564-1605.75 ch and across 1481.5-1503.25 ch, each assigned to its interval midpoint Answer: 0.07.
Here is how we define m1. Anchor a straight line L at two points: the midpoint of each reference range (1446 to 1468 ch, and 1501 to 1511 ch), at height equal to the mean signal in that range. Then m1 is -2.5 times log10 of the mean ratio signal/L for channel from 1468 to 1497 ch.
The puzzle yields 0.019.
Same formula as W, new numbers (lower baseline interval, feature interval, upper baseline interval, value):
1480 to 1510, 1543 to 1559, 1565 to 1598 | 0.087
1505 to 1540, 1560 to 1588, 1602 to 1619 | 0.040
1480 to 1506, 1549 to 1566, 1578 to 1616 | 0.108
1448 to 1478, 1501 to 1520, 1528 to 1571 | -0.134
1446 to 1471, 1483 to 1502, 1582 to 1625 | -0.125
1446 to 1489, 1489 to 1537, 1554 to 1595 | -0.078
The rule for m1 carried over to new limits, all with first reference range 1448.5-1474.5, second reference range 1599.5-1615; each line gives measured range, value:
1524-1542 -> 0.02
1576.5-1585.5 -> 0.01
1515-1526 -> -0.05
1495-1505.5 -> -0.18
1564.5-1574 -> 0.07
